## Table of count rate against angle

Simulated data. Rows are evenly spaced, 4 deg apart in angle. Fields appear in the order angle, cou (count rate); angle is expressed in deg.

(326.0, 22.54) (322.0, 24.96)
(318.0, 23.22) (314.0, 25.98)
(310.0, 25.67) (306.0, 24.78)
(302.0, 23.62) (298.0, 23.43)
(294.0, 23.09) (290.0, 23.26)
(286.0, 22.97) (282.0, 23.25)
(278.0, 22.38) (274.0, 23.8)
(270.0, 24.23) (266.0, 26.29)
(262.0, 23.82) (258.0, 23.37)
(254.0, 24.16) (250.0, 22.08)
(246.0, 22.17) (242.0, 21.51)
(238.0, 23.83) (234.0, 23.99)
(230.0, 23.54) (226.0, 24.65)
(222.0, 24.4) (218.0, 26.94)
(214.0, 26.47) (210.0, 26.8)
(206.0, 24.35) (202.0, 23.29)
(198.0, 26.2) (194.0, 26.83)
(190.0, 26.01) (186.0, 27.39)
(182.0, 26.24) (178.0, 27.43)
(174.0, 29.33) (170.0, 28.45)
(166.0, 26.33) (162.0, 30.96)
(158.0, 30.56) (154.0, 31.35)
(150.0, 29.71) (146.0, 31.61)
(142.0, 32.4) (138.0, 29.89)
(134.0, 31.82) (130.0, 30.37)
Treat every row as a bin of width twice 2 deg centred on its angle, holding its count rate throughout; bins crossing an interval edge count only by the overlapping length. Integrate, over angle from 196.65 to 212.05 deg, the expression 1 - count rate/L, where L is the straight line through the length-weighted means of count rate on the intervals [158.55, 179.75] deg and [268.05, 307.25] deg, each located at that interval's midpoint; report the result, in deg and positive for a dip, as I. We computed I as 1.1 deg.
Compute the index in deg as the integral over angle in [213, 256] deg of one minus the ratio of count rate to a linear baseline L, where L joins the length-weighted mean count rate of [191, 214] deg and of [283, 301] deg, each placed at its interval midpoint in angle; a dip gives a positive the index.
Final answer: 1.5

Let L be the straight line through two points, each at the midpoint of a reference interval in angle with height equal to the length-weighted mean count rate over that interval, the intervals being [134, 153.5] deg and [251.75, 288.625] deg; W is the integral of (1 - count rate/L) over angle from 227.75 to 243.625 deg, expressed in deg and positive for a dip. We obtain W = 1.5 deg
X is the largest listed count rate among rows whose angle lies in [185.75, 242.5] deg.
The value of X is 27.39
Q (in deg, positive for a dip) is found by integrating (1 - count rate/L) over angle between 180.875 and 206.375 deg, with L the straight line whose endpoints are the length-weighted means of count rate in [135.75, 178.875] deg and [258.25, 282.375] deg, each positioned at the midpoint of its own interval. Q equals 2.0 deg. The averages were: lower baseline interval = 29.9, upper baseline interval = 24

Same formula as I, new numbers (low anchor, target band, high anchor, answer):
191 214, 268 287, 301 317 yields 1.38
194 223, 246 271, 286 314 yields 0.93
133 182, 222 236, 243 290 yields 0.84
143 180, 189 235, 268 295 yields 2.80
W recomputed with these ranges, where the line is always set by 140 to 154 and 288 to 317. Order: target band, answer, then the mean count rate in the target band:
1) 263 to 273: 0.3 deg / 25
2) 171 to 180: 0.5 deg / 28.4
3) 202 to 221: 1.7 deg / 25.7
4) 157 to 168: 0.5 deg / 29.2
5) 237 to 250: 2.2 deg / 22.3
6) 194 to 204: 1.3 deg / 25.2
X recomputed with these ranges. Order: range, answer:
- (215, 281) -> 26.94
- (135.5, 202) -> 32.4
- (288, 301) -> 23.43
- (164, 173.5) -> 28.45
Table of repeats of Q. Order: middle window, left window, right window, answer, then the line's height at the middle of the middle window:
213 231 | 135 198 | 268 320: 1.0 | 26.7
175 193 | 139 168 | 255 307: 1.2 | 28.8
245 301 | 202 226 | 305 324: 3.7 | 25.2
